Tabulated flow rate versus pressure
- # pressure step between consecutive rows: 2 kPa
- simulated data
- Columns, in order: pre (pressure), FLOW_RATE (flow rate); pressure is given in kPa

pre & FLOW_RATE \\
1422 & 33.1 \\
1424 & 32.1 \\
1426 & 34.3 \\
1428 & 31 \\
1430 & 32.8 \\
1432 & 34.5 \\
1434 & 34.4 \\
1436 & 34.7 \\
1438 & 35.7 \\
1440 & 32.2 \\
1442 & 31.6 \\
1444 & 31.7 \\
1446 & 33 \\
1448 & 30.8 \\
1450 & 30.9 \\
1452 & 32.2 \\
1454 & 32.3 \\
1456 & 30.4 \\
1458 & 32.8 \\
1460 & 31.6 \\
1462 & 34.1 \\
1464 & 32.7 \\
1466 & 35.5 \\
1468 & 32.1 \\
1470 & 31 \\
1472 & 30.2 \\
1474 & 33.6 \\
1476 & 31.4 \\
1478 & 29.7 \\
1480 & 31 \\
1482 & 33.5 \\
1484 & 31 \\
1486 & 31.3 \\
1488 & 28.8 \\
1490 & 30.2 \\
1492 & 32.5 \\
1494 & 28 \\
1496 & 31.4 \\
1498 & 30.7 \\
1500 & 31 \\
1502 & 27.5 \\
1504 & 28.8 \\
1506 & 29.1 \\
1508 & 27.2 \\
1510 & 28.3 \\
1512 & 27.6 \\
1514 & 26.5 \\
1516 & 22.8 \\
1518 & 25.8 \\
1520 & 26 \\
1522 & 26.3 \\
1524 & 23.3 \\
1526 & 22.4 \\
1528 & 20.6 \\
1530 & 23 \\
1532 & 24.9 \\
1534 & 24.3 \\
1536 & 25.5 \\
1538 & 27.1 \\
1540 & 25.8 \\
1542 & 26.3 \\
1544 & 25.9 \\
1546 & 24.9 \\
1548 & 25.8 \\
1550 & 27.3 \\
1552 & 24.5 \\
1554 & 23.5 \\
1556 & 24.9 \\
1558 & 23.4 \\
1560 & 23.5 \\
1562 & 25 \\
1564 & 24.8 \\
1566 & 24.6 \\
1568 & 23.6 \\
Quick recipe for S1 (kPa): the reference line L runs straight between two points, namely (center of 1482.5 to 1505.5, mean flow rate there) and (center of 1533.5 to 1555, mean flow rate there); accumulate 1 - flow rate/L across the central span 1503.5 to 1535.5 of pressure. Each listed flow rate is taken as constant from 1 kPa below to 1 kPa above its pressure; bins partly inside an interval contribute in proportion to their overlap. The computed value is 2.9 kPa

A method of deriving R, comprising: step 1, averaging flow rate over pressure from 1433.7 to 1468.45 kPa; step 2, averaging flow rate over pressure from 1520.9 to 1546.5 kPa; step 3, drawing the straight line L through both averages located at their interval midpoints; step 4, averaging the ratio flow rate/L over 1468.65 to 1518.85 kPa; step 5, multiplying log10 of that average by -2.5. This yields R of -0.04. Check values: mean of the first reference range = 32.7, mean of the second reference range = 24.6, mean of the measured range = 29.6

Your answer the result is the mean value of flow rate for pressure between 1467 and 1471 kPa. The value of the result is 31.6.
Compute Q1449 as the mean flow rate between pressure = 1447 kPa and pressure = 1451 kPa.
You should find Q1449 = 30.9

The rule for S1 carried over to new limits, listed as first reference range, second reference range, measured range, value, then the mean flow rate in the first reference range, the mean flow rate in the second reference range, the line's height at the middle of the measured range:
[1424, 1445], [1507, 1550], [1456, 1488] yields -2.0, 33.2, 25.3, 30.1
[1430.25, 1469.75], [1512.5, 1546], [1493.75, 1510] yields -1.0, 32.8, 24.8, 27.6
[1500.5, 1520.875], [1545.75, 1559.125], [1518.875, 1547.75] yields 1.2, 27.1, 24.9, 25.9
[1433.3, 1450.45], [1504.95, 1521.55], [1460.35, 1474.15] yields -0.9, 32.8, 26.7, 30.6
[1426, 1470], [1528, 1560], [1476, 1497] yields -0.8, 32.7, 24.9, 29.6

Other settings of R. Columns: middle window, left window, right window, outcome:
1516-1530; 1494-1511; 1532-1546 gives 0.142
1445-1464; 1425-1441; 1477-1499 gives 0.016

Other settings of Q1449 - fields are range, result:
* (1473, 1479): 31.6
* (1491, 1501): 30.7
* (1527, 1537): 23.7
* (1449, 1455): 31.8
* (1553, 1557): 24.2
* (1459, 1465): 32.8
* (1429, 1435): 33.9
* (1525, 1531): 22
